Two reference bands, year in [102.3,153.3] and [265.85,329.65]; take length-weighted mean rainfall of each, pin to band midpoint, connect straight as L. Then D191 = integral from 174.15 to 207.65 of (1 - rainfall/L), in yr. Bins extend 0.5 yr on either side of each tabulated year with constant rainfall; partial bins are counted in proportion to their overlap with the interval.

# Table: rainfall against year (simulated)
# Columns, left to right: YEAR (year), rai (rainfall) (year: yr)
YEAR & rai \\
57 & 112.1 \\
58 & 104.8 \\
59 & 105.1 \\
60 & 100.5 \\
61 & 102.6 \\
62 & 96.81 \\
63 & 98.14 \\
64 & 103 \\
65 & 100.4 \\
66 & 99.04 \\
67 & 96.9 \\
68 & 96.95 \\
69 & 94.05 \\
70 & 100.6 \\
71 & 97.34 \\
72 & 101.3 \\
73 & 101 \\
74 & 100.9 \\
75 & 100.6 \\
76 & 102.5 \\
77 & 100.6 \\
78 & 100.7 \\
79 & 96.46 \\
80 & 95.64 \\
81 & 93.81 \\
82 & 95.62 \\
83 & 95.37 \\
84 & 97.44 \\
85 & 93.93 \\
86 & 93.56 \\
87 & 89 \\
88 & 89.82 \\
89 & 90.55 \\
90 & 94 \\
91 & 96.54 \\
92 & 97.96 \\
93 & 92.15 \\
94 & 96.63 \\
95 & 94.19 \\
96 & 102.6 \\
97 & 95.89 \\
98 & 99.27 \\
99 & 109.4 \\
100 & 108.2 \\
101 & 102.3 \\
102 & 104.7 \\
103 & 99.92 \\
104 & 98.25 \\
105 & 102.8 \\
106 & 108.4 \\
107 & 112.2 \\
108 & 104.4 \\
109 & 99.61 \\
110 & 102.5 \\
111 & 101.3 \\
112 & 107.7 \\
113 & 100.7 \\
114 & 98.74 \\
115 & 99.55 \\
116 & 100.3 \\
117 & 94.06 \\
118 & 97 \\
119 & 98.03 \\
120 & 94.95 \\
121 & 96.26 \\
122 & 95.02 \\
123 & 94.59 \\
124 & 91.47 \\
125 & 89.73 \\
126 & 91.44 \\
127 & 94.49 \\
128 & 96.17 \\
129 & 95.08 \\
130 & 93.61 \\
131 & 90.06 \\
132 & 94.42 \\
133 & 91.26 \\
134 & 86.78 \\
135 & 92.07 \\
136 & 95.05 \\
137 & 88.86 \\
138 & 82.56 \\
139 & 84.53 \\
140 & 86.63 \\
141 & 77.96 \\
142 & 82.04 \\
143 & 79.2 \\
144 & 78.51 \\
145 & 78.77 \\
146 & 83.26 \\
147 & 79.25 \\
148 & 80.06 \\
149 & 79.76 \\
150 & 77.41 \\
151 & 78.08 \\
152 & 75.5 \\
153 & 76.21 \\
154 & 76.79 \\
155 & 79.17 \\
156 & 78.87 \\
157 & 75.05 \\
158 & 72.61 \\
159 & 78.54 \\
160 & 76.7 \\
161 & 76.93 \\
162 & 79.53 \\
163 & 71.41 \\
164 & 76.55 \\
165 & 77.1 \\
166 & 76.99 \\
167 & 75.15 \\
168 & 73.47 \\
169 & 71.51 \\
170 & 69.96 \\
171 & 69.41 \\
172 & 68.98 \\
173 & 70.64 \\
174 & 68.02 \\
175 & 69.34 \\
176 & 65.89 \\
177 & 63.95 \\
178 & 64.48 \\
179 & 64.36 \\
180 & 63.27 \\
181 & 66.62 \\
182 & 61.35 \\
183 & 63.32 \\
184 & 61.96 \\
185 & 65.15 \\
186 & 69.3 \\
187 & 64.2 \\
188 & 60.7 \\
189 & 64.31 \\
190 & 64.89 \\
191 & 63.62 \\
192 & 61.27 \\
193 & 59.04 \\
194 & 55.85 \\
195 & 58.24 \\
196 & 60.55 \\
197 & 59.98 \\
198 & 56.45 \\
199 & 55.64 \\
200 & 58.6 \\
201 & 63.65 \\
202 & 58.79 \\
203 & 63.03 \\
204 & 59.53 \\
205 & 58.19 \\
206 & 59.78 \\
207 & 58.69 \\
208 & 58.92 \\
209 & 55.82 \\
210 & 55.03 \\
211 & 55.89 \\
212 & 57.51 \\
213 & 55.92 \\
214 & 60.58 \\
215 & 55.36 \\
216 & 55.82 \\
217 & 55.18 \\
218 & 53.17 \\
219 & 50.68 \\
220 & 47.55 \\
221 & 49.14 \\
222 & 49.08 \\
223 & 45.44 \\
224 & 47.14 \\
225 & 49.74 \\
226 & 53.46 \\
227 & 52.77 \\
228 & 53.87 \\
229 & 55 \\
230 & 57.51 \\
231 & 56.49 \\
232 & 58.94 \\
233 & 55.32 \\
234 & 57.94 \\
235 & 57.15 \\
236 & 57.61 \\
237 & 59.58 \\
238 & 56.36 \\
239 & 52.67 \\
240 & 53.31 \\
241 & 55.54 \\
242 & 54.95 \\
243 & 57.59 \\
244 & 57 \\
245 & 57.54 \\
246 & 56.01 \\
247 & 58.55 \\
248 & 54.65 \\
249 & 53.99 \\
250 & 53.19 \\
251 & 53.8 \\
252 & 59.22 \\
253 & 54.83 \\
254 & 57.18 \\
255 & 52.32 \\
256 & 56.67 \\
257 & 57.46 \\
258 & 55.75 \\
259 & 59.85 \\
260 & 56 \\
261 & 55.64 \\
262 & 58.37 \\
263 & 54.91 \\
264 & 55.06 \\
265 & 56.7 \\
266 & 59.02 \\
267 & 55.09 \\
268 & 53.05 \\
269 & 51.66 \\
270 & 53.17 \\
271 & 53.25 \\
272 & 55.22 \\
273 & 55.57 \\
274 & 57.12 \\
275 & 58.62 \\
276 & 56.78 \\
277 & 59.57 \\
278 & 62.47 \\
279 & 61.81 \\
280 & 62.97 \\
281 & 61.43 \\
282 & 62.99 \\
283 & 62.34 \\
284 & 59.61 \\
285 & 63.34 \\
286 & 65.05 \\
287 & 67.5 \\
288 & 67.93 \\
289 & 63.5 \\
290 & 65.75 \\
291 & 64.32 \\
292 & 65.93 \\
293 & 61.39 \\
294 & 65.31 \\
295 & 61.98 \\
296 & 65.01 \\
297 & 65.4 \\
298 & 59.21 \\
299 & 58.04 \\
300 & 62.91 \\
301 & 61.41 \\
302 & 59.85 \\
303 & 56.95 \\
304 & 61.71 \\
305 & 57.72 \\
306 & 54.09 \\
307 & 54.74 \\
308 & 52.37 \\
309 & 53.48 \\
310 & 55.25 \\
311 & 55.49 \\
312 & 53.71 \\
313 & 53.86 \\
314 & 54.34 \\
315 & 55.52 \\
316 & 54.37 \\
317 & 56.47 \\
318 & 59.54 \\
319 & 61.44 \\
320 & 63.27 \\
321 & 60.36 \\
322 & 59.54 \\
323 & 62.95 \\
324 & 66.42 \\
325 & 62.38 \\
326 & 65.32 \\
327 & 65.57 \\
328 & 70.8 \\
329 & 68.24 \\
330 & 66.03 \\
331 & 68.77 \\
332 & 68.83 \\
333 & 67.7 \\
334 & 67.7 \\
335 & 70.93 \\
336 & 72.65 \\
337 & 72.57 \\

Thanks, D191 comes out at 7.6 yr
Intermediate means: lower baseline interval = 91.8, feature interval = 62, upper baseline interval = 60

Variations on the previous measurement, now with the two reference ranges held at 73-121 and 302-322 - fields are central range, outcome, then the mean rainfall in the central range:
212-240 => 7.40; 54.1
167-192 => 4.98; 66.3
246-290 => 4.79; 58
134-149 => 1.13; 83.5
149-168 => 2.25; 76.6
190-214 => 5.96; 58.9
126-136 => -0.05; 92.7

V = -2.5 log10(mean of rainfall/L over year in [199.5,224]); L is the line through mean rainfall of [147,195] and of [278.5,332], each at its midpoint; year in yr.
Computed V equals 0.21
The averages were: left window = 70.3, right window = 61.3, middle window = 55.7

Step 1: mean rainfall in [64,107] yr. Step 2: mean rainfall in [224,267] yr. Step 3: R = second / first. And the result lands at 0.6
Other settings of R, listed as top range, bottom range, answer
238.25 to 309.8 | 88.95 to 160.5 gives 0.64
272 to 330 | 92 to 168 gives 0.67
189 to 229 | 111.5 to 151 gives 0.63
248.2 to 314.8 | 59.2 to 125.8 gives 0.59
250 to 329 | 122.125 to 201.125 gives 0.79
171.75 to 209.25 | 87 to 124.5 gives 0.63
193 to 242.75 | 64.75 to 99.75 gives 0.57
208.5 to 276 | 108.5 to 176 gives 0.65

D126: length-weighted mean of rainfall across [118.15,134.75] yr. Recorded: 93.4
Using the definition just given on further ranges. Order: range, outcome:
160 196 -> 67.4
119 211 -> 74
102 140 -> 96.3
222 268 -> 55.4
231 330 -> 58.7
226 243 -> 55.9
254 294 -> 59.2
